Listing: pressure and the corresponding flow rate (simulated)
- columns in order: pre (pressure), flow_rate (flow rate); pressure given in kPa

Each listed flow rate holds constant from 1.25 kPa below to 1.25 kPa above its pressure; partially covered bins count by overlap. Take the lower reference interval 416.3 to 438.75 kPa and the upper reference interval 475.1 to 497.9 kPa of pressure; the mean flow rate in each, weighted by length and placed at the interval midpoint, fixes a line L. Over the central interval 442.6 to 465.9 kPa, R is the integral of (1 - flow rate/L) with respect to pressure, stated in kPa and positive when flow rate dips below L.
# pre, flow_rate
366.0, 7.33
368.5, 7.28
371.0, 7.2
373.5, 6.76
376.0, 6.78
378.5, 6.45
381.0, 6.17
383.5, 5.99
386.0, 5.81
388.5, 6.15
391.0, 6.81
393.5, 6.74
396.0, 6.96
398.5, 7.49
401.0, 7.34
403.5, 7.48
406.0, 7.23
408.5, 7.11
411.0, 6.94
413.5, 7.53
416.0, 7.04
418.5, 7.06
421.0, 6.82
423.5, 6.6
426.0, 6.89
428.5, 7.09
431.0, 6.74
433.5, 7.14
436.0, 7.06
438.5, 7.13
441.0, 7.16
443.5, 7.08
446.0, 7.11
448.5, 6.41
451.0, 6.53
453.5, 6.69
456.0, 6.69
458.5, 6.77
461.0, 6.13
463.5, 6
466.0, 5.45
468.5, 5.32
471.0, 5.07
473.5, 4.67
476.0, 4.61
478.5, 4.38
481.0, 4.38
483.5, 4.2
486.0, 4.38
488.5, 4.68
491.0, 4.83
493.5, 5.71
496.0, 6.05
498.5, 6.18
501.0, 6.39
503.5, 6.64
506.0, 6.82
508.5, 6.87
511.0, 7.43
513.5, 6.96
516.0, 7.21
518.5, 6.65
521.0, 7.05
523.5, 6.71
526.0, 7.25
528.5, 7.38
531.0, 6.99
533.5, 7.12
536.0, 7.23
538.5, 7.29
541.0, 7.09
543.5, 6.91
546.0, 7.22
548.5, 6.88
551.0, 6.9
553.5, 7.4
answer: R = -2.1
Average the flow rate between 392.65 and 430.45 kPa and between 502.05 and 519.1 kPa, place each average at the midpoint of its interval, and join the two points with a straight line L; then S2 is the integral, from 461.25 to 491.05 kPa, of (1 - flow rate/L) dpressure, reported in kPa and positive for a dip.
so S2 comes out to 9.0 kPa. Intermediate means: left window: 7.09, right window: 6.94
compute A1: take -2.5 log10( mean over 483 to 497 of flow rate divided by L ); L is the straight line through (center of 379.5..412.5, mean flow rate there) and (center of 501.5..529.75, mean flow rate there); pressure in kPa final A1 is 0.36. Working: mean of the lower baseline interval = 6.79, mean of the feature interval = 5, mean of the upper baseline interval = 6.98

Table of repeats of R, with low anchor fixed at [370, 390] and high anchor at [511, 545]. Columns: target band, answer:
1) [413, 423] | -0.7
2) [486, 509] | 3.5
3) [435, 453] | -0.6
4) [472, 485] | 4.5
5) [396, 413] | -1.9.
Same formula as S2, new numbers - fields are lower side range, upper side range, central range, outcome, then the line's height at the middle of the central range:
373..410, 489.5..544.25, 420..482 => 4.68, 6.75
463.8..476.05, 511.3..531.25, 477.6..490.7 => 2.85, 5.67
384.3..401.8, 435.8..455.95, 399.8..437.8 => -1.54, 6.8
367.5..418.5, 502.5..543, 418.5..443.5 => -0.19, 6.92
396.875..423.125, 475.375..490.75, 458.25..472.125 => -1.60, 5.12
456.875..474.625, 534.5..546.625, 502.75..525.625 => -1.13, 6.62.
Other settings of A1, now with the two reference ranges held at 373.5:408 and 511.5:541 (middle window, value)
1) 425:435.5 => -0.022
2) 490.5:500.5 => 0.203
